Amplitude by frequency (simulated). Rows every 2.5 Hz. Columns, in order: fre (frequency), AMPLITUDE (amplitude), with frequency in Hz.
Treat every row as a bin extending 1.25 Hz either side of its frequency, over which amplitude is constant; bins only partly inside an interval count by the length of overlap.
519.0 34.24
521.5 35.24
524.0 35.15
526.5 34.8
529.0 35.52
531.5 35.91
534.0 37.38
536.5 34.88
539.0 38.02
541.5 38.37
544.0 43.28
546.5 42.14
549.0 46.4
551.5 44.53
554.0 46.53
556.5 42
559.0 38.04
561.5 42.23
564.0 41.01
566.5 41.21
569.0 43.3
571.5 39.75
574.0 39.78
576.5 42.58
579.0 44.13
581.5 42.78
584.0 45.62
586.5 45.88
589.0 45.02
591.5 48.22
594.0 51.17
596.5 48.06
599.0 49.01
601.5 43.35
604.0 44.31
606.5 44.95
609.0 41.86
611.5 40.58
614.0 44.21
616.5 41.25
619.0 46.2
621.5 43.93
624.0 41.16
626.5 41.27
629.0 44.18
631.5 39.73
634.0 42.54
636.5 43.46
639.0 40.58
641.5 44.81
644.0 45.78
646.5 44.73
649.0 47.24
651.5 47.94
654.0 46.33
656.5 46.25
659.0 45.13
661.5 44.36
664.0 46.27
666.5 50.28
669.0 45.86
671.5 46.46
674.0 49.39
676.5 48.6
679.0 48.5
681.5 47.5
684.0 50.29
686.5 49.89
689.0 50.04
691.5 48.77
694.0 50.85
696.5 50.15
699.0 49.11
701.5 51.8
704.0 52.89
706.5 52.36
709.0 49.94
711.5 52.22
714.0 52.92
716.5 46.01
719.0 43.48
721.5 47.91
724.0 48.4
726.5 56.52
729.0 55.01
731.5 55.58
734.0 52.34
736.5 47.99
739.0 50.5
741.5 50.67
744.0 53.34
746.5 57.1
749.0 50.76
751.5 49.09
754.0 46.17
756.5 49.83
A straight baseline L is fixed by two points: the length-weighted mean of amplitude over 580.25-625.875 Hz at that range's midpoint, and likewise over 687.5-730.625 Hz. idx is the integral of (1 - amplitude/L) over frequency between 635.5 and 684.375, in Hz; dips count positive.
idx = 1.5 Hz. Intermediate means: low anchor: 44.8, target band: 46.4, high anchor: 50.5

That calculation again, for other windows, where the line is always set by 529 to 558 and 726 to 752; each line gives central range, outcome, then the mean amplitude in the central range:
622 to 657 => 1.9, 44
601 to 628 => 1.2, 43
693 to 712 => -0.3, 51.1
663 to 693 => 0.2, 48.5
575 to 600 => -1.6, 46.2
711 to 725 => 0.8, 48.3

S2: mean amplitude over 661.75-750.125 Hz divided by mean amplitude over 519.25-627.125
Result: 1.19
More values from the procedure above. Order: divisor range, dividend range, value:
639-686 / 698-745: 1.09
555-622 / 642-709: 1.11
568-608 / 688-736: 1.13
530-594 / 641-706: 1.14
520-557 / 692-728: 1.28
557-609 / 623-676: 1.02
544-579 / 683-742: 1.20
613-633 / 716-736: 1.19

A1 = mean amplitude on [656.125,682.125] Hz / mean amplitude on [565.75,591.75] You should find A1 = 1.09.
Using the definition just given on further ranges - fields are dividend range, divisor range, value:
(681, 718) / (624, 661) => 1.14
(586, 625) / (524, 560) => 1.13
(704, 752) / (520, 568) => 1.29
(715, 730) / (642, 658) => 1.07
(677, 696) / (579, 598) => 1.06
